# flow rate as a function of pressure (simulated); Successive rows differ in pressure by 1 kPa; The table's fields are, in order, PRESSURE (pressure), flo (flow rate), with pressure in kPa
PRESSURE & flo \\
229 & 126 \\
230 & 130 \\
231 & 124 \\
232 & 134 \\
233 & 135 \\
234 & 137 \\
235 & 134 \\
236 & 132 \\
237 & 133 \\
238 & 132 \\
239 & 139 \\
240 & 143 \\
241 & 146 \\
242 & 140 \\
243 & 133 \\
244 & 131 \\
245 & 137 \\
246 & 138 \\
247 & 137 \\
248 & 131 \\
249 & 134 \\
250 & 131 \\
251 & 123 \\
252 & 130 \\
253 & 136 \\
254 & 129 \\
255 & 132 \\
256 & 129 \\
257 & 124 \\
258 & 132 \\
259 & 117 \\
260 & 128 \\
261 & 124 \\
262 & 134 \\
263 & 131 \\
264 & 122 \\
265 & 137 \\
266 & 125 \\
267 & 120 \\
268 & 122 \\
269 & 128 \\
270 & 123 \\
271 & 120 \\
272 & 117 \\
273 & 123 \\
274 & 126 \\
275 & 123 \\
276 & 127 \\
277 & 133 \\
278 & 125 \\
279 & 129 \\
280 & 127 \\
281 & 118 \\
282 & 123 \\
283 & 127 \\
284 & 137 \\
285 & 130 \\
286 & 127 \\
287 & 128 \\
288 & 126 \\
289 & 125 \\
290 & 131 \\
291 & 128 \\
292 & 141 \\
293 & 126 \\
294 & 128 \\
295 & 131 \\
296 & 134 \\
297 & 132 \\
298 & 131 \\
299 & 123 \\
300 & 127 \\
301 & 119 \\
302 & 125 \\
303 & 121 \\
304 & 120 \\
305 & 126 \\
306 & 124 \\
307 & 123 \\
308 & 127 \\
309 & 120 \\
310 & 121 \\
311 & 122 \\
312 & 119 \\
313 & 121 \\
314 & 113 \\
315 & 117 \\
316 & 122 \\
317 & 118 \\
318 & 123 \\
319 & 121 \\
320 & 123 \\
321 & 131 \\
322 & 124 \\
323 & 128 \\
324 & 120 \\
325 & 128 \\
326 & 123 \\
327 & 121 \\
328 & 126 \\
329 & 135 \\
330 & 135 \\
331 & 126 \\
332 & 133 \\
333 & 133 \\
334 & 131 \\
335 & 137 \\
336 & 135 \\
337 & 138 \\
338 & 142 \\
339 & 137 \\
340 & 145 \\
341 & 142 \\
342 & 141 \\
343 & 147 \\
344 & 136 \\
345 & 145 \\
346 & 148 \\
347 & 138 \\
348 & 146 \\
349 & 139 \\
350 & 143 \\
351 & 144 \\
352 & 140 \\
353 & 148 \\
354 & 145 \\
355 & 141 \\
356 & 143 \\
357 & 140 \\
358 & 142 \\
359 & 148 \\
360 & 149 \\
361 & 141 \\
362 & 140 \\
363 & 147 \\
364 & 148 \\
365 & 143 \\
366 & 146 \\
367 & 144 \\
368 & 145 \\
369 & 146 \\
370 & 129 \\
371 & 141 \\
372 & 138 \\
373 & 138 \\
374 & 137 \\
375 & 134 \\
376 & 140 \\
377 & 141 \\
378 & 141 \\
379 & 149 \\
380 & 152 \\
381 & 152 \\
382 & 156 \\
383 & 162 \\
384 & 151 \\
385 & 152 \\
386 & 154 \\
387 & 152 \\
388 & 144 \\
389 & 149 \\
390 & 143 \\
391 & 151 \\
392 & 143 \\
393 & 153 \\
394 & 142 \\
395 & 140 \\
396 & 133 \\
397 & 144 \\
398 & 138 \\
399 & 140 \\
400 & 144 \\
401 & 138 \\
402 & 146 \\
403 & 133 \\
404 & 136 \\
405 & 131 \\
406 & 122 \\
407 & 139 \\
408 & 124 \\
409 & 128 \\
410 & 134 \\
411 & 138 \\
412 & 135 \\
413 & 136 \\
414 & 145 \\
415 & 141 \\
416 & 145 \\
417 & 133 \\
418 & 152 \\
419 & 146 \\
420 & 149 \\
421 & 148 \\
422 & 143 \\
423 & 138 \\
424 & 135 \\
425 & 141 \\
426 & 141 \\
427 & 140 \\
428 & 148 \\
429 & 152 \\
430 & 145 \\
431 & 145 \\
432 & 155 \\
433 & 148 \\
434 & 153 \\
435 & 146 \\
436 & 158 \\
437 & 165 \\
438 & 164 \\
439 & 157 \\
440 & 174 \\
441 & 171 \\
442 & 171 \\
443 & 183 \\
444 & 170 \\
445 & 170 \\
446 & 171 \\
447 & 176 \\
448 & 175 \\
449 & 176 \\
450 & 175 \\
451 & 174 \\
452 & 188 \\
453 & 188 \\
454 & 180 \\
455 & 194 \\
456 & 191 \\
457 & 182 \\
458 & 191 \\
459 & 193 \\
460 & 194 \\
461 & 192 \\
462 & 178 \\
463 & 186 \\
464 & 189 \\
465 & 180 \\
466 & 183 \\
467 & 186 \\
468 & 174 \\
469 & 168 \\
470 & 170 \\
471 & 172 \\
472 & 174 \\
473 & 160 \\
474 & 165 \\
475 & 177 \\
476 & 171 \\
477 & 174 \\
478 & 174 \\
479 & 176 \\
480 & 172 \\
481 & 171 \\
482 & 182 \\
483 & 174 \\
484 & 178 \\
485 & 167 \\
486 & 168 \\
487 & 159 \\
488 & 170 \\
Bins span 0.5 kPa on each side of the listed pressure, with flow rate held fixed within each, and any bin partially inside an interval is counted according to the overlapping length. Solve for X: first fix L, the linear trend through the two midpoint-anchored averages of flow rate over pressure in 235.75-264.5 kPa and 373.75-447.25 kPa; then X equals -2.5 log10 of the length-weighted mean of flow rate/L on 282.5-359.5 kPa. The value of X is 0.061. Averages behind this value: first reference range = 132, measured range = 131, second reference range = 147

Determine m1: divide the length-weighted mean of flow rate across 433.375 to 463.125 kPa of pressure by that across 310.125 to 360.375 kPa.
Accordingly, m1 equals 1.32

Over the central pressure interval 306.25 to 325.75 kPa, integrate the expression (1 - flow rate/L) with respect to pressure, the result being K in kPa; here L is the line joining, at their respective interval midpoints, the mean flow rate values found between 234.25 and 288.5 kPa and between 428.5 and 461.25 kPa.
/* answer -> 2.7 kPa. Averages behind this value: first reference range 129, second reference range 172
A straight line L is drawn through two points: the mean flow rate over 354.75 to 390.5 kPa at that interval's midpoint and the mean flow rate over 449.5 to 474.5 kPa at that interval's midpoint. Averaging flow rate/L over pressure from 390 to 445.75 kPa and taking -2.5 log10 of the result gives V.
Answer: 0.12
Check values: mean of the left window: 145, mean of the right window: 181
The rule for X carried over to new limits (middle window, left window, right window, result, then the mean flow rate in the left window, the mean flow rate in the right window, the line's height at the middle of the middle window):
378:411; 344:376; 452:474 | 0.09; 142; 182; 156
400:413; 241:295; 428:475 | 0.20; 129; 173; 162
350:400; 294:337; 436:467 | 0.03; 126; 179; 149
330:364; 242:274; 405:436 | -0.04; 128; 142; 136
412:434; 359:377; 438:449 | 0.14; 142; 172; 164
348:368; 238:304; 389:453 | -0.02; 129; 150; 141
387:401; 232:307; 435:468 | 0.14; 129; 178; 163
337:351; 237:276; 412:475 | 0.03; 130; 165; 146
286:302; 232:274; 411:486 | 0.08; 130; 166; 138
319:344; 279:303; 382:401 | 0.02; 128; 146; 135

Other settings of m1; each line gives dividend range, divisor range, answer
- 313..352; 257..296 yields 1.04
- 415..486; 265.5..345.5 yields 1.31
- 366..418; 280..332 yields 1.13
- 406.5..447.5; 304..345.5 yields 1.17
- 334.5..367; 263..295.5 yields 1.13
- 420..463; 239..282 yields 1.29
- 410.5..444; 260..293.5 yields 1.18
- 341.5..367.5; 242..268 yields 1.11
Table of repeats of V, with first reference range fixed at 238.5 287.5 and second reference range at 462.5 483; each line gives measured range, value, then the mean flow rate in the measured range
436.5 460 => -0.05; 178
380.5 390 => 0.03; 152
